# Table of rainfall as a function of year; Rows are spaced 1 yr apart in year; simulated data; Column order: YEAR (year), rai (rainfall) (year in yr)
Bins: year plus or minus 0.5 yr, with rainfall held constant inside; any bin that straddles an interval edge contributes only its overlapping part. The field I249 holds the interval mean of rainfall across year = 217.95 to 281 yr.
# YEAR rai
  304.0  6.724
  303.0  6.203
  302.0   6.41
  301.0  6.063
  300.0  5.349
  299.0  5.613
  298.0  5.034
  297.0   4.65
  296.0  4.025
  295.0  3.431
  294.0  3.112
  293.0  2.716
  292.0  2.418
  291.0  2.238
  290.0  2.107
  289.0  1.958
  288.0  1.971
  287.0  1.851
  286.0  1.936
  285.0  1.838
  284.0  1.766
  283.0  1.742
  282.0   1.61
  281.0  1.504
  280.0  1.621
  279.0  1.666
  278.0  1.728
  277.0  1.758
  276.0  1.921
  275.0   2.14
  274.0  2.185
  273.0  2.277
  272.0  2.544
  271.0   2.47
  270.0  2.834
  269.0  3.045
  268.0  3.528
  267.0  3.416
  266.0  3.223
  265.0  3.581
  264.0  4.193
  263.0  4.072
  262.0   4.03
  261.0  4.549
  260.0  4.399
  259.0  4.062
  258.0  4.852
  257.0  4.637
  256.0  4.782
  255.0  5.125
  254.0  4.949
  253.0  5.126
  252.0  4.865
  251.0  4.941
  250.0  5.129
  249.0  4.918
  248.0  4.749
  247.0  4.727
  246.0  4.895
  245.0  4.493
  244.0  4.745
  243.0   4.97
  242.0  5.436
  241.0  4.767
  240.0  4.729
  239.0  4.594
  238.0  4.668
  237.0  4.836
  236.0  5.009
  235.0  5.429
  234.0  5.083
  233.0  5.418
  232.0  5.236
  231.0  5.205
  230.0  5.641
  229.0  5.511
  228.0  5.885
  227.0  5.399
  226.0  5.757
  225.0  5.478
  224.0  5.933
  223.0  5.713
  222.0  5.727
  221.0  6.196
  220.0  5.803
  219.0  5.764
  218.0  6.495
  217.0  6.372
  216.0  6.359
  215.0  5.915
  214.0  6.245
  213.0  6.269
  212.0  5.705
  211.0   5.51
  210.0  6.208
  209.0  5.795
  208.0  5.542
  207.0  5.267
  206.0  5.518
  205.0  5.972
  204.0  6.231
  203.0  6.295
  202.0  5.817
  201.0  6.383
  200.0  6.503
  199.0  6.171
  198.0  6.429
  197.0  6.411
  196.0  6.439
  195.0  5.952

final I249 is 4.39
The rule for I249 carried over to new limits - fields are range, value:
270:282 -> 2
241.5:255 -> 4.93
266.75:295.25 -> 2.23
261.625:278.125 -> 2.9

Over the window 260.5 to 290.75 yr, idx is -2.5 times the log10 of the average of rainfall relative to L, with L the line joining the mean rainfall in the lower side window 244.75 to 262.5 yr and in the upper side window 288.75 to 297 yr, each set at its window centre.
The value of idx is 0.448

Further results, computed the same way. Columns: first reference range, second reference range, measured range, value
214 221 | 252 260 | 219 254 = 0.051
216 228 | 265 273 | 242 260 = -0.180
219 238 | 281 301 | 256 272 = 0.082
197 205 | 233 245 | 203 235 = -0.031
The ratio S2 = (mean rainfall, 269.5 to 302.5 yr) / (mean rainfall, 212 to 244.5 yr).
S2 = 0.51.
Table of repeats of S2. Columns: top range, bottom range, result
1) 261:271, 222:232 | 0.63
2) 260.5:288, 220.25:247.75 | 0.49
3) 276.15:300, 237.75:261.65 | 0.54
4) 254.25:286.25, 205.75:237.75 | 0.53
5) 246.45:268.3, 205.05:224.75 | 0.75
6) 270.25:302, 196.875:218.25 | 0.45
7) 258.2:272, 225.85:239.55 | 0.69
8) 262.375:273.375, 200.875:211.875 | 0.55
